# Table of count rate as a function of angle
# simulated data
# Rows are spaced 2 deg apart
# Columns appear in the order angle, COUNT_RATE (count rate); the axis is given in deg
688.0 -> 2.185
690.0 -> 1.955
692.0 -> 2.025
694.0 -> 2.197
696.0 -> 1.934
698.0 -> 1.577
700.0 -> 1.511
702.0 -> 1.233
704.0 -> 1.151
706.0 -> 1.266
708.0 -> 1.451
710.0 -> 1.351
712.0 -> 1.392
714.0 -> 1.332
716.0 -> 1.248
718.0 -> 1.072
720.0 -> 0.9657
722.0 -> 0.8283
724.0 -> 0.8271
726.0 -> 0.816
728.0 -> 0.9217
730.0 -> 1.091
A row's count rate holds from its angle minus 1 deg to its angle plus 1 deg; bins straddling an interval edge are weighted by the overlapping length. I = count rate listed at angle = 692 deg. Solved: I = 2.025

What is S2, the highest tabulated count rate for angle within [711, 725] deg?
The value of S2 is 1.392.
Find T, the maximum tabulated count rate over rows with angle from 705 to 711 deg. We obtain 1.451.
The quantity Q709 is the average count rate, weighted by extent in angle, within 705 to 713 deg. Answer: 1.36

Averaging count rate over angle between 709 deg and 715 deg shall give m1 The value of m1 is 1.36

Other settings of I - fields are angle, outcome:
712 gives 1.392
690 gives 1.955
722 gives 0.8283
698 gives 1.577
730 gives 1.091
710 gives 1.351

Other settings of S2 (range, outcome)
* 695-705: 1.934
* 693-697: 2.197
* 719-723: 0.9657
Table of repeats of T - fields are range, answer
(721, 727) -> 0.8283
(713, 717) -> 1.332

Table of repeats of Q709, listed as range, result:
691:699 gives 1.93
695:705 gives 1.48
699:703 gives 1.37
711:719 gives 1.26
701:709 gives 1.28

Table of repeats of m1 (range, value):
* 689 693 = 1.99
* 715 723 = 1.03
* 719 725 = 0.874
